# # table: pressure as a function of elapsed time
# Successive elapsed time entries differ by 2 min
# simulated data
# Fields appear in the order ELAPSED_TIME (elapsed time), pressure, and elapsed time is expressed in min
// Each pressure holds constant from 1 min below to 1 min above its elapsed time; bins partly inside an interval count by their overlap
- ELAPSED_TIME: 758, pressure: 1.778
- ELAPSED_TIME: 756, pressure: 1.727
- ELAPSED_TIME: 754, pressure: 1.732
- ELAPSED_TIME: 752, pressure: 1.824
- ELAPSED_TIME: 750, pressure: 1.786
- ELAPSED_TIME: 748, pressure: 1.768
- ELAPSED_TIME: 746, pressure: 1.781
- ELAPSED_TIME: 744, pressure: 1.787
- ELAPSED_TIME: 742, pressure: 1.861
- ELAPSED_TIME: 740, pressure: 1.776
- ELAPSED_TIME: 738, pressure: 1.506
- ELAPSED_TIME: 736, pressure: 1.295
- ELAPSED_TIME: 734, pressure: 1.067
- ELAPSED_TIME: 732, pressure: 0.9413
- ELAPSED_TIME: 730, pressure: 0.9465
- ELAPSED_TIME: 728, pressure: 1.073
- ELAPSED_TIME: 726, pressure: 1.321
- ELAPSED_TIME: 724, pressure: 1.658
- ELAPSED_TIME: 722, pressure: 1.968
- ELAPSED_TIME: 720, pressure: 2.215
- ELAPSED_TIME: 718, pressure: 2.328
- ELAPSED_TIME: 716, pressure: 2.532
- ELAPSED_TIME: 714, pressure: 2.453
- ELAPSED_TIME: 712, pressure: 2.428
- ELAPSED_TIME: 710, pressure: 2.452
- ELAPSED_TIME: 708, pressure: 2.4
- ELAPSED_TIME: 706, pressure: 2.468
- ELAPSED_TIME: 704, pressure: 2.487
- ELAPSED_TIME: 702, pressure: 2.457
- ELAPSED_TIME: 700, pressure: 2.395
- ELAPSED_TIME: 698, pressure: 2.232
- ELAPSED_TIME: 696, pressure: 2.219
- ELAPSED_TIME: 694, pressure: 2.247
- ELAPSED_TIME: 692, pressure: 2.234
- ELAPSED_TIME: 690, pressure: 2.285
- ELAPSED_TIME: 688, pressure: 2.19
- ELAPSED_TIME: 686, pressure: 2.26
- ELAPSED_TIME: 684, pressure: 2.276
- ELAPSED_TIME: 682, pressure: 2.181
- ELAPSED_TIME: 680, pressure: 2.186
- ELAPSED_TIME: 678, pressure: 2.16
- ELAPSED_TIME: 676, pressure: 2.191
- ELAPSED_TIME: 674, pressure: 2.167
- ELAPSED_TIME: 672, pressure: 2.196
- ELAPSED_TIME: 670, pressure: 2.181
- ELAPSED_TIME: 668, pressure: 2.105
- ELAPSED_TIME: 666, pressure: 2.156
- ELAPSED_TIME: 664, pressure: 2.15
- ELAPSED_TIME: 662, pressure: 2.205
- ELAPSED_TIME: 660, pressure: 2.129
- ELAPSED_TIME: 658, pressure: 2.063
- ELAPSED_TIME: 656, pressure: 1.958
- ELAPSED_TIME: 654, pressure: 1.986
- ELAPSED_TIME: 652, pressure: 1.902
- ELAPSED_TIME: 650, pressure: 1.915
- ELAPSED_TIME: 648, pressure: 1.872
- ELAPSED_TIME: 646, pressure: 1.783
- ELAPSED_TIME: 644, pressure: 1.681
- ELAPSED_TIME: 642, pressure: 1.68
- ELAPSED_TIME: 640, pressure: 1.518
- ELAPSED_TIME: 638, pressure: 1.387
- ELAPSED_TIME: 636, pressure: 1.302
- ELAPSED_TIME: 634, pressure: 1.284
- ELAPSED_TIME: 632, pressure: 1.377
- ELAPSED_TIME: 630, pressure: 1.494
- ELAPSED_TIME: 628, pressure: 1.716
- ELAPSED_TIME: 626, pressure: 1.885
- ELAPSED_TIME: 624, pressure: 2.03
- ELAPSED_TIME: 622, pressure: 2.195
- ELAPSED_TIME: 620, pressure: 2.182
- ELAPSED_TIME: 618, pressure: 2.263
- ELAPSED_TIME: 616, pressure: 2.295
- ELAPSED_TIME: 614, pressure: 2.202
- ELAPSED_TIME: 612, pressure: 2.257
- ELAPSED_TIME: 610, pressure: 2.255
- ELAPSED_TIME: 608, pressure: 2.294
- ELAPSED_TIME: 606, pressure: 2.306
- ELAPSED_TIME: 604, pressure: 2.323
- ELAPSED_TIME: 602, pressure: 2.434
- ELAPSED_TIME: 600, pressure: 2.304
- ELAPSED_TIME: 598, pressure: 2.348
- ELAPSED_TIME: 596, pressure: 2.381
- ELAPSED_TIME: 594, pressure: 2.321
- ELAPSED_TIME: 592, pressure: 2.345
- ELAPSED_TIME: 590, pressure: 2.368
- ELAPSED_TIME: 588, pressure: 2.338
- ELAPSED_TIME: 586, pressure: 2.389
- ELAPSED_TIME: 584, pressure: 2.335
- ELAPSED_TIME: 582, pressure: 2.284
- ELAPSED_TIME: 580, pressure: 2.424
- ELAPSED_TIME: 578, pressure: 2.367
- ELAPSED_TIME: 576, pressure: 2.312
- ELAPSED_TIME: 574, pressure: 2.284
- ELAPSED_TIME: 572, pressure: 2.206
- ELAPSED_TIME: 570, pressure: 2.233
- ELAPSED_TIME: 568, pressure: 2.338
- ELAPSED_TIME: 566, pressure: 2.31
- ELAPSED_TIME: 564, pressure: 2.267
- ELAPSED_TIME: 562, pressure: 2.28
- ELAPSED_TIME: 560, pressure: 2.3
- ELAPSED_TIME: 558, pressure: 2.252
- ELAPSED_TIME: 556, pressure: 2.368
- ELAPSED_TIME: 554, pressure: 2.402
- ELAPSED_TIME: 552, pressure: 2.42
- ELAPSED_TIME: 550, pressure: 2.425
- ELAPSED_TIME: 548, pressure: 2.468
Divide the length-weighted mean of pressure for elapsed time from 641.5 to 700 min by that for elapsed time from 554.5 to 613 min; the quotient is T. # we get 0.91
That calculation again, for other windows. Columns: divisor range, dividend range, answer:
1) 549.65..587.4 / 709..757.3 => 0.76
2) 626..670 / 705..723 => 1.31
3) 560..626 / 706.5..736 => 0.80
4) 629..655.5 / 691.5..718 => 1.46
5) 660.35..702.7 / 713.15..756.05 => 0.76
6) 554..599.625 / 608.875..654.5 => 0.79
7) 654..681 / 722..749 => 0.69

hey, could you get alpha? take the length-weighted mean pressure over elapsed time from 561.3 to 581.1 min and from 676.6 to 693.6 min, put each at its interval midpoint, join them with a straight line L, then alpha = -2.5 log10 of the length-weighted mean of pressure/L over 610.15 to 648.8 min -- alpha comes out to 0.24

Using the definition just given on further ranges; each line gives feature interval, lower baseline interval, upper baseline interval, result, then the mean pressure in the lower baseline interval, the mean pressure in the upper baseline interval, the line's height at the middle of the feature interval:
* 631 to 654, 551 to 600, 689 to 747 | 0.304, 2.33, 1.96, 2.15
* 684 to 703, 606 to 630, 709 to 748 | -0.213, 2.12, 1.76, 1.87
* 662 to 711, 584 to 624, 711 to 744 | -0.187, 2.3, 1.71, 1.91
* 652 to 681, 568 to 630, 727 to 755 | -0.122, 2.25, 1.51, 1.9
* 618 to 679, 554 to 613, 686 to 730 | 0.177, 2.32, 2.17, 2.24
